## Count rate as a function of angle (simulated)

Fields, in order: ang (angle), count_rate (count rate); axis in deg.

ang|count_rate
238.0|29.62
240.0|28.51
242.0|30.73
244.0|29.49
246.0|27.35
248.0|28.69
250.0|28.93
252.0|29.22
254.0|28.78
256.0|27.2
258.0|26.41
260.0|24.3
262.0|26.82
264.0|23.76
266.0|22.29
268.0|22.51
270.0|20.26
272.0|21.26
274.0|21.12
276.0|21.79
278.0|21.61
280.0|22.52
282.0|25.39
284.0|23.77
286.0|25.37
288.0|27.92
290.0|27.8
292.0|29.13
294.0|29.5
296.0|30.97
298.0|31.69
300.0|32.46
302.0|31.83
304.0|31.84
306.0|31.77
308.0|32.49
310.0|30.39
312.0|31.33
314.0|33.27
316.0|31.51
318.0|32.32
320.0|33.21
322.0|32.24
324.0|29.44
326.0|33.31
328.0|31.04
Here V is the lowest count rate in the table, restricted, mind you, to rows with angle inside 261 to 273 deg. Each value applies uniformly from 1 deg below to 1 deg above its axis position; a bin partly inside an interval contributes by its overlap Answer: 20.26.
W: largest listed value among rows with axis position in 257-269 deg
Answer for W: 26.82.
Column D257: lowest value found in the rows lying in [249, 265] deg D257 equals 23.76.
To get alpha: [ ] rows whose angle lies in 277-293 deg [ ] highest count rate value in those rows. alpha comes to 29.13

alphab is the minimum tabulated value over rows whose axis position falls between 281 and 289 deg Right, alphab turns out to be 23.77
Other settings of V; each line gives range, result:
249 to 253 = 28.93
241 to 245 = 29.49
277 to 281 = 21.61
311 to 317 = 31.33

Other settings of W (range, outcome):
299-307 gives 32.46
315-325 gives 33.21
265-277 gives 22.51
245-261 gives 29.22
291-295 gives 29.5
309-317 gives 33.27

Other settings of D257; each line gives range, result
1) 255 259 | 26.41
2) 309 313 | 30.39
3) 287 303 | 27.8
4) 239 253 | 27.35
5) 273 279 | 21.12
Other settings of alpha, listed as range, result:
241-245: 30.73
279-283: 25.39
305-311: 32.49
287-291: 27.92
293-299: 31.69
